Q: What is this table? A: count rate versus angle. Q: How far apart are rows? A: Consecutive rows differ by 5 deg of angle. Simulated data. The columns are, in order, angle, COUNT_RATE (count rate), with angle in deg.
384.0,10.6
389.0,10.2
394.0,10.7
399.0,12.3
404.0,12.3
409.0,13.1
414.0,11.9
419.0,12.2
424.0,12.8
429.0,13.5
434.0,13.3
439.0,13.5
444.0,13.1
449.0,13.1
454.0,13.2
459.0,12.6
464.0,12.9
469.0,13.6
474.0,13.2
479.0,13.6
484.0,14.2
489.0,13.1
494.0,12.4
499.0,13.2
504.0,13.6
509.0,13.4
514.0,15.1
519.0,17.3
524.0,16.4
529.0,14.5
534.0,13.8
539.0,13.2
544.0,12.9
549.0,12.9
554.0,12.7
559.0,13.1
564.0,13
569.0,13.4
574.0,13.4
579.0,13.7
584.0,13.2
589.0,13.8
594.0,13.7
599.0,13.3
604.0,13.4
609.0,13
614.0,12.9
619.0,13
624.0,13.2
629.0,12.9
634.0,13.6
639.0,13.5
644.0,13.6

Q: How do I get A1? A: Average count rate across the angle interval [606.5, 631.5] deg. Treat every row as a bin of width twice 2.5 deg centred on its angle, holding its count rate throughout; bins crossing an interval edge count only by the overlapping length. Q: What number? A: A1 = 13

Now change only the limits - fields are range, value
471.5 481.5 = 13.4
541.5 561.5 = 12.9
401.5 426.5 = 12.5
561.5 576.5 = 13.3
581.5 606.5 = 13.5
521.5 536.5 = 14.9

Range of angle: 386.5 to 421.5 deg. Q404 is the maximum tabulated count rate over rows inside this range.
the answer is 13.1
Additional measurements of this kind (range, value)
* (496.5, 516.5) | 15.1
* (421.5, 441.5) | 13.5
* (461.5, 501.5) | 14.2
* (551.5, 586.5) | 13.7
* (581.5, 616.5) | 13.8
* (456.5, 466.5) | 12.9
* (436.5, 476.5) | 13.6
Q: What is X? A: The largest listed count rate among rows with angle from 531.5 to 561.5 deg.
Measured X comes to 13.8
